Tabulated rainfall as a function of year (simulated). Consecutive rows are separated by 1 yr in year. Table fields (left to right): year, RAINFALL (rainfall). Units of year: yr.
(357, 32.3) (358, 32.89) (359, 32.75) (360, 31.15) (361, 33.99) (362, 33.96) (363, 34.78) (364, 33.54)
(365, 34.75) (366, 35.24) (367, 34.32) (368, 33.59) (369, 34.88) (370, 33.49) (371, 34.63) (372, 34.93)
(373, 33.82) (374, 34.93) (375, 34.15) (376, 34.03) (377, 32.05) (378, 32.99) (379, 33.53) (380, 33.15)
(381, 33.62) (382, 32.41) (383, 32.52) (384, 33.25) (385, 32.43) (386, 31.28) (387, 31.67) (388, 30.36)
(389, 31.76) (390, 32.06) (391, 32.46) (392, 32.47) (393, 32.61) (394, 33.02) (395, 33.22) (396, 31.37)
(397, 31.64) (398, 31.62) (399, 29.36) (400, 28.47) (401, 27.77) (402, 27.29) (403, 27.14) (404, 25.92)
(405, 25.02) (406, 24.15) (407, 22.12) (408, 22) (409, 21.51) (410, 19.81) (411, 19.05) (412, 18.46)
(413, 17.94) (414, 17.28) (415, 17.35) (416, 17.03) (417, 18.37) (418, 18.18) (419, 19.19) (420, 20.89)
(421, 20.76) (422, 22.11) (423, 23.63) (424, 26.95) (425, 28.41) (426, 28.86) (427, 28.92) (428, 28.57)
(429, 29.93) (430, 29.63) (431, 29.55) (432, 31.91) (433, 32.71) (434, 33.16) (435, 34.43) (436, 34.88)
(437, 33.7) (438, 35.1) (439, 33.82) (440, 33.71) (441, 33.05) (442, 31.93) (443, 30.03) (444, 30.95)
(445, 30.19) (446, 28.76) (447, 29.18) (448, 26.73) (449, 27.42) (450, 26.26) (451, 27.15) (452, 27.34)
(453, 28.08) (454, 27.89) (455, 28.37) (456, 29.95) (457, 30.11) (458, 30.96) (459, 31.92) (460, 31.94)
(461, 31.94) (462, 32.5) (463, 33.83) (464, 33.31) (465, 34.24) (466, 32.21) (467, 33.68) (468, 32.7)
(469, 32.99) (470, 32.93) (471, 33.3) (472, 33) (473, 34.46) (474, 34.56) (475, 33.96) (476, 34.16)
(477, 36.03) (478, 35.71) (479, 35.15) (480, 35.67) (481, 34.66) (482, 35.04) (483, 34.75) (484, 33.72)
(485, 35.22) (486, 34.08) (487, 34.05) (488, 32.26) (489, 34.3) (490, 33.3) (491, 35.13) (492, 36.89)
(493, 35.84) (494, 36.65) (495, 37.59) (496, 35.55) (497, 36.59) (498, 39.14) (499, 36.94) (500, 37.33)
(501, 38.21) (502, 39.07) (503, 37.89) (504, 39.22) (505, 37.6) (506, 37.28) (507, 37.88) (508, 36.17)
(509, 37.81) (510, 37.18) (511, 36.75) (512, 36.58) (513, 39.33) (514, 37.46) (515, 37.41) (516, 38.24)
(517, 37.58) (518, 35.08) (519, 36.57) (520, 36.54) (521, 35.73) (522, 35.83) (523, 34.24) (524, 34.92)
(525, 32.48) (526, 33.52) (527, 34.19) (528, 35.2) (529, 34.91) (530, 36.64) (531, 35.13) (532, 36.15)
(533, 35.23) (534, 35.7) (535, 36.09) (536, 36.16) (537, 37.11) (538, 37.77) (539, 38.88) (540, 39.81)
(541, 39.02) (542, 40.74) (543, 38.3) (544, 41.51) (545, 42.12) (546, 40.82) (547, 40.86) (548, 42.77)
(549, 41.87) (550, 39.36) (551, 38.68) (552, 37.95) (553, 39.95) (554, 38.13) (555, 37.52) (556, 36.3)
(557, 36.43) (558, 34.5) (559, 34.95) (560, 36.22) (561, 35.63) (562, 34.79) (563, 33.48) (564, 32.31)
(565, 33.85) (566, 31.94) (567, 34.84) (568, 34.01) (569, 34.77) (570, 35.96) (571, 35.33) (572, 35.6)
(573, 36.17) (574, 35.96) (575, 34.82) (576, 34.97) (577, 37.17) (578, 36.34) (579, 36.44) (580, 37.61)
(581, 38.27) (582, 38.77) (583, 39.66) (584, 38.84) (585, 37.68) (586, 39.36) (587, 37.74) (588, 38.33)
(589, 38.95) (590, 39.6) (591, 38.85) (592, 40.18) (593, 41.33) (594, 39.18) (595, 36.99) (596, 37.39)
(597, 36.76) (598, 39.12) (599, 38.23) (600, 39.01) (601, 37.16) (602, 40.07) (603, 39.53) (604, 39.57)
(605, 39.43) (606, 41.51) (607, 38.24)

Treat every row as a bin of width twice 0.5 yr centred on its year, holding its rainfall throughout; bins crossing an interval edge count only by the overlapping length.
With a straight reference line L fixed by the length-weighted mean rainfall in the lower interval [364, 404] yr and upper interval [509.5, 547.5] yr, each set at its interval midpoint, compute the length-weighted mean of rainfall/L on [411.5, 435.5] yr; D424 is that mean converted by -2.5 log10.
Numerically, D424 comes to 0.33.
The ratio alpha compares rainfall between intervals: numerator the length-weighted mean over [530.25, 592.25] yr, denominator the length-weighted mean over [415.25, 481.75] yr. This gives 1.24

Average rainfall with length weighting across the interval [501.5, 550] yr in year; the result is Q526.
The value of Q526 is 37.4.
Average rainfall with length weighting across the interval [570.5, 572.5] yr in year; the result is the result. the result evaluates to 35.5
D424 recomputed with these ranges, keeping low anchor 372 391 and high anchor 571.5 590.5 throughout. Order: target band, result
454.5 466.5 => 0.095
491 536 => -0.019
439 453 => 0.163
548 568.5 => 0.019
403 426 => 0.486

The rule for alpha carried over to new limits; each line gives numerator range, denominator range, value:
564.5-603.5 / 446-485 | 1.17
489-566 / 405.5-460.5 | 1.37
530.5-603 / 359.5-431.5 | 1.30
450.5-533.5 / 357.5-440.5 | 1.18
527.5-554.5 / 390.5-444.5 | 1.41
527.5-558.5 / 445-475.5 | 1.23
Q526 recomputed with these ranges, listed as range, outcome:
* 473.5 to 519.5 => 36.3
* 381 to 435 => 27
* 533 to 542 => 37.6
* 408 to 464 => 27.5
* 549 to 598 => 36.9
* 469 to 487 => 34.4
